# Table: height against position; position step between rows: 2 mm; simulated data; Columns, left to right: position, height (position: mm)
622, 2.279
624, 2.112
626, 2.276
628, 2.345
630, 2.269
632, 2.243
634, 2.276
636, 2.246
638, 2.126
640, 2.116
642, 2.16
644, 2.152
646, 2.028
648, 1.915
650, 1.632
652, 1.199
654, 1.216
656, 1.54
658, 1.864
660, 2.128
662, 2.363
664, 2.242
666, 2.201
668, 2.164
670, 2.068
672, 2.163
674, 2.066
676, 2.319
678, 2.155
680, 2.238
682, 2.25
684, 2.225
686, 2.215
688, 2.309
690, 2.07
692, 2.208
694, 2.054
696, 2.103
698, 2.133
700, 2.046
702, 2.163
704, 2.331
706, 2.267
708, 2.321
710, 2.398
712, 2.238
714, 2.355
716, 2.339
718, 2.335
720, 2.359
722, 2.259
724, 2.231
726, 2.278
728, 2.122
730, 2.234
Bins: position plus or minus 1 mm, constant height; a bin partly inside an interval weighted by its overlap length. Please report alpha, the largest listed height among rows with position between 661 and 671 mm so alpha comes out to 2.363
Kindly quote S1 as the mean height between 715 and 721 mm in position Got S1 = 2.34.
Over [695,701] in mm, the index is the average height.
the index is 2.09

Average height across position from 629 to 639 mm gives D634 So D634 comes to 2.23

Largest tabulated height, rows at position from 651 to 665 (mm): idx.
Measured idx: 2.363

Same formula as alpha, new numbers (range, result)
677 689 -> 2.309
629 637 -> 2.276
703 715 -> 2.398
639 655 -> 2.16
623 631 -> 2.345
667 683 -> 2.319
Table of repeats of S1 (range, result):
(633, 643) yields 2.18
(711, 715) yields 2.3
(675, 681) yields 2.24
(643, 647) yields 2.09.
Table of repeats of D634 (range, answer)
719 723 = 2.31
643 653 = 1.79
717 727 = 2.29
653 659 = 1.54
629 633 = 2.26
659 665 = 2.24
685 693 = 2.2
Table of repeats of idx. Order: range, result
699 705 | 2.331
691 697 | 2.208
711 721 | 2.359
